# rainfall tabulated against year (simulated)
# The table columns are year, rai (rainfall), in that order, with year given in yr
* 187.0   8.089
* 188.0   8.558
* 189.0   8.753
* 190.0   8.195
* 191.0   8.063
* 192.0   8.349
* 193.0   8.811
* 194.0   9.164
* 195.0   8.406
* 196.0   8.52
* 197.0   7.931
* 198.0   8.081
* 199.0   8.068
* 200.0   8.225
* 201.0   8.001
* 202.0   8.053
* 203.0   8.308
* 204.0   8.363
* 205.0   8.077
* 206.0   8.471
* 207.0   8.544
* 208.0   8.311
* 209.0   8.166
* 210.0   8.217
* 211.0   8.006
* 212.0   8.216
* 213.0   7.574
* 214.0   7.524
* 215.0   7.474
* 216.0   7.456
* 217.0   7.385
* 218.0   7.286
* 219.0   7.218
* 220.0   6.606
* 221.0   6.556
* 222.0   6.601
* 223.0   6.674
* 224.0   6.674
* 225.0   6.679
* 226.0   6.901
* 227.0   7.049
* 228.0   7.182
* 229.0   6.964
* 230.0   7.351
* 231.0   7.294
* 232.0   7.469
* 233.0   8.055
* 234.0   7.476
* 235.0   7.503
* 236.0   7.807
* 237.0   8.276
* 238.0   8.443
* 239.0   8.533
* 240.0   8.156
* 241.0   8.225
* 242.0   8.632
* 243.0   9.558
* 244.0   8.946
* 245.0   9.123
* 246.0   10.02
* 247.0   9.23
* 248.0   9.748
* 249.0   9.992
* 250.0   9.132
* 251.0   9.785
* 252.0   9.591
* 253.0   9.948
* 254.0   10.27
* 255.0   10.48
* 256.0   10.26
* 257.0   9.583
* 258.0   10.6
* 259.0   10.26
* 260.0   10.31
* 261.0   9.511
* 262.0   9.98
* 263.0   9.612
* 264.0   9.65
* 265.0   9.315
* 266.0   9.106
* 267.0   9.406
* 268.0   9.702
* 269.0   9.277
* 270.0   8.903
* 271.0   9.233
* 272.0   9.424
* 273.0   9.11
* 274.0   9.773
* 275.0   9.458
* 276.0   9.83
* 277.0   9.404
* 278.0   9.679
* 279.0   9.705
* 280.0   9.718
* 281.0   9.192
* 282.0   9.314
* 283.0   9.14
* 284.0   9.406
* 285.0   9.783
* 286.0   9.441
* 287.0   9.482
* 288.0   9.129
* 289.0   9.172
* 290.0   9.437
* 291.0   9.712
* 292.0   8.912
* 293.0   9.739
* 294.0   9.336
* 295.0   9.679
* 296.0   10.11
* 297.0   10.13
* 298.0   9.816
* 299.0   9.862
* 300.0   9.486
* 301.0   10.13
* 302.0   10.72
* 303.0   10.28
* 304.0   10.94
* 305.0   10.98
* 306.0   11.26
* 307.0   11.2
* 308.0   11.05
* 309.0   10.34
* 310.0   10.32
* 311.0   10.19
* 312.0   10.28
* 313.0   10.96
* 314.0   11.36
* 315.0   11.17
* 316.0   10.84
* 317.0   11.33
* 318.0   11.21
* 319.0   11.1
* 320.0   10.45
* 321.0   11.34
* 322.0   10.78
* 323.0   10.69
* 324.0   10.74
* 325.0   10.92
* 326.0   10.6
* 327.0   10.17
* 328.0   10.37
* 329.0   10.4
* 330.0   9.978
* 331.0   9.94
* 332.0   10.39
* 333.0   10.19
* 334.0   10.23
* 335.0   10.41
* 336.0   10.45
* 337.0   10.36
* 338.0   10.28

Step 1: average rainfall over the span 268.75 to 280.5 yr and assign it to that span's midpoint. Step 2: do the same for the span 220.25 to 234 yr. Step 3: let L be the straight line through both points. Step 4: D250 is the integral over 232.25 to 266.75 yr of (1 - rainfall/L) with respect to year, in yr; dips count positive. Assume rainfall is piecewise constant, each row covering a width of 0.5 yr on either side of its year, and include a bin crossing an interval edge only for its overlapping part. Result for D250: -4.5 yr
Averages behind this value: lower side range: 7.04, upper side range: 9.46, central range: 9.26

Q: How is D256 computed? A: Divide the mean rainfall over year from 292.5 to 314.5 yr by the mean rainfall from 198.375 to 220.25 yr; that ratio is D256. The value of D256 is 1.31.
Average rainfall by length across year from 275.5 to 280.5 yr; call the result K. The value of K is 9.67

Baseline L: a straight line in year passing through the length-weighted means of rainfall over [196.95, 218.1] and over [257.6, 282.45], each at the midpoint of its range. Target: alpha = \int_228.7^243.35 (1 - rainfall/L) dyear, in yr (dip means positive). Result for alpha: 1.3 yr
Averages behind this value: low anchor 8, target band 7.98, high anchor 9.58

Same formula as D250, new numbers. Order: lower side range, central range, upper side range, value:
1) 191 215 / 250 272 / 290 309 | -0.8 yr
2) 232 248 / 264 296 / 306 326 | 1.1 yr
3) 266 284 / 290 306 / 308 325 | 0.3 yr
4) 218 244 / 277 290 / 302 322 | 0.4 yr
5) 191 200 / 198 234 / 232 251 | 4.0 yr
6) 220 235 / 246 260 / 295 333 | -3.2 yr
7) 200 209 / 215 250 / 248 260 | 5.3 yr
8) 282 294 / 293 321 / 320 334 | -1.7 yr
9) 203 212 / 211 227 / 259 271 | 2.6 yr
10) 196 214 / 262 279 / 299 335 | 0.2 yr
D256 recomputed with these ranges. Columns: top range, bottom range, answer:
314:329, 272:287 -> 1.14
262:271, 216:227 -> 1.36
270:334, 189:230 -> 1.30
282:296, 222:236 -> 1.31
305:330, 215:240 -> 1.47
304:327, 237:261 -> 1.14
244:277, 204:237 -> 1.29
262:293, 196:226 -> 1.23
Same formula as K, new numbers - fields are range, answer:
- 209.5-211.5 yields 8.11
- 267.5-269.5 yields 9.49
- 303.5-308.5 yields 11.1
